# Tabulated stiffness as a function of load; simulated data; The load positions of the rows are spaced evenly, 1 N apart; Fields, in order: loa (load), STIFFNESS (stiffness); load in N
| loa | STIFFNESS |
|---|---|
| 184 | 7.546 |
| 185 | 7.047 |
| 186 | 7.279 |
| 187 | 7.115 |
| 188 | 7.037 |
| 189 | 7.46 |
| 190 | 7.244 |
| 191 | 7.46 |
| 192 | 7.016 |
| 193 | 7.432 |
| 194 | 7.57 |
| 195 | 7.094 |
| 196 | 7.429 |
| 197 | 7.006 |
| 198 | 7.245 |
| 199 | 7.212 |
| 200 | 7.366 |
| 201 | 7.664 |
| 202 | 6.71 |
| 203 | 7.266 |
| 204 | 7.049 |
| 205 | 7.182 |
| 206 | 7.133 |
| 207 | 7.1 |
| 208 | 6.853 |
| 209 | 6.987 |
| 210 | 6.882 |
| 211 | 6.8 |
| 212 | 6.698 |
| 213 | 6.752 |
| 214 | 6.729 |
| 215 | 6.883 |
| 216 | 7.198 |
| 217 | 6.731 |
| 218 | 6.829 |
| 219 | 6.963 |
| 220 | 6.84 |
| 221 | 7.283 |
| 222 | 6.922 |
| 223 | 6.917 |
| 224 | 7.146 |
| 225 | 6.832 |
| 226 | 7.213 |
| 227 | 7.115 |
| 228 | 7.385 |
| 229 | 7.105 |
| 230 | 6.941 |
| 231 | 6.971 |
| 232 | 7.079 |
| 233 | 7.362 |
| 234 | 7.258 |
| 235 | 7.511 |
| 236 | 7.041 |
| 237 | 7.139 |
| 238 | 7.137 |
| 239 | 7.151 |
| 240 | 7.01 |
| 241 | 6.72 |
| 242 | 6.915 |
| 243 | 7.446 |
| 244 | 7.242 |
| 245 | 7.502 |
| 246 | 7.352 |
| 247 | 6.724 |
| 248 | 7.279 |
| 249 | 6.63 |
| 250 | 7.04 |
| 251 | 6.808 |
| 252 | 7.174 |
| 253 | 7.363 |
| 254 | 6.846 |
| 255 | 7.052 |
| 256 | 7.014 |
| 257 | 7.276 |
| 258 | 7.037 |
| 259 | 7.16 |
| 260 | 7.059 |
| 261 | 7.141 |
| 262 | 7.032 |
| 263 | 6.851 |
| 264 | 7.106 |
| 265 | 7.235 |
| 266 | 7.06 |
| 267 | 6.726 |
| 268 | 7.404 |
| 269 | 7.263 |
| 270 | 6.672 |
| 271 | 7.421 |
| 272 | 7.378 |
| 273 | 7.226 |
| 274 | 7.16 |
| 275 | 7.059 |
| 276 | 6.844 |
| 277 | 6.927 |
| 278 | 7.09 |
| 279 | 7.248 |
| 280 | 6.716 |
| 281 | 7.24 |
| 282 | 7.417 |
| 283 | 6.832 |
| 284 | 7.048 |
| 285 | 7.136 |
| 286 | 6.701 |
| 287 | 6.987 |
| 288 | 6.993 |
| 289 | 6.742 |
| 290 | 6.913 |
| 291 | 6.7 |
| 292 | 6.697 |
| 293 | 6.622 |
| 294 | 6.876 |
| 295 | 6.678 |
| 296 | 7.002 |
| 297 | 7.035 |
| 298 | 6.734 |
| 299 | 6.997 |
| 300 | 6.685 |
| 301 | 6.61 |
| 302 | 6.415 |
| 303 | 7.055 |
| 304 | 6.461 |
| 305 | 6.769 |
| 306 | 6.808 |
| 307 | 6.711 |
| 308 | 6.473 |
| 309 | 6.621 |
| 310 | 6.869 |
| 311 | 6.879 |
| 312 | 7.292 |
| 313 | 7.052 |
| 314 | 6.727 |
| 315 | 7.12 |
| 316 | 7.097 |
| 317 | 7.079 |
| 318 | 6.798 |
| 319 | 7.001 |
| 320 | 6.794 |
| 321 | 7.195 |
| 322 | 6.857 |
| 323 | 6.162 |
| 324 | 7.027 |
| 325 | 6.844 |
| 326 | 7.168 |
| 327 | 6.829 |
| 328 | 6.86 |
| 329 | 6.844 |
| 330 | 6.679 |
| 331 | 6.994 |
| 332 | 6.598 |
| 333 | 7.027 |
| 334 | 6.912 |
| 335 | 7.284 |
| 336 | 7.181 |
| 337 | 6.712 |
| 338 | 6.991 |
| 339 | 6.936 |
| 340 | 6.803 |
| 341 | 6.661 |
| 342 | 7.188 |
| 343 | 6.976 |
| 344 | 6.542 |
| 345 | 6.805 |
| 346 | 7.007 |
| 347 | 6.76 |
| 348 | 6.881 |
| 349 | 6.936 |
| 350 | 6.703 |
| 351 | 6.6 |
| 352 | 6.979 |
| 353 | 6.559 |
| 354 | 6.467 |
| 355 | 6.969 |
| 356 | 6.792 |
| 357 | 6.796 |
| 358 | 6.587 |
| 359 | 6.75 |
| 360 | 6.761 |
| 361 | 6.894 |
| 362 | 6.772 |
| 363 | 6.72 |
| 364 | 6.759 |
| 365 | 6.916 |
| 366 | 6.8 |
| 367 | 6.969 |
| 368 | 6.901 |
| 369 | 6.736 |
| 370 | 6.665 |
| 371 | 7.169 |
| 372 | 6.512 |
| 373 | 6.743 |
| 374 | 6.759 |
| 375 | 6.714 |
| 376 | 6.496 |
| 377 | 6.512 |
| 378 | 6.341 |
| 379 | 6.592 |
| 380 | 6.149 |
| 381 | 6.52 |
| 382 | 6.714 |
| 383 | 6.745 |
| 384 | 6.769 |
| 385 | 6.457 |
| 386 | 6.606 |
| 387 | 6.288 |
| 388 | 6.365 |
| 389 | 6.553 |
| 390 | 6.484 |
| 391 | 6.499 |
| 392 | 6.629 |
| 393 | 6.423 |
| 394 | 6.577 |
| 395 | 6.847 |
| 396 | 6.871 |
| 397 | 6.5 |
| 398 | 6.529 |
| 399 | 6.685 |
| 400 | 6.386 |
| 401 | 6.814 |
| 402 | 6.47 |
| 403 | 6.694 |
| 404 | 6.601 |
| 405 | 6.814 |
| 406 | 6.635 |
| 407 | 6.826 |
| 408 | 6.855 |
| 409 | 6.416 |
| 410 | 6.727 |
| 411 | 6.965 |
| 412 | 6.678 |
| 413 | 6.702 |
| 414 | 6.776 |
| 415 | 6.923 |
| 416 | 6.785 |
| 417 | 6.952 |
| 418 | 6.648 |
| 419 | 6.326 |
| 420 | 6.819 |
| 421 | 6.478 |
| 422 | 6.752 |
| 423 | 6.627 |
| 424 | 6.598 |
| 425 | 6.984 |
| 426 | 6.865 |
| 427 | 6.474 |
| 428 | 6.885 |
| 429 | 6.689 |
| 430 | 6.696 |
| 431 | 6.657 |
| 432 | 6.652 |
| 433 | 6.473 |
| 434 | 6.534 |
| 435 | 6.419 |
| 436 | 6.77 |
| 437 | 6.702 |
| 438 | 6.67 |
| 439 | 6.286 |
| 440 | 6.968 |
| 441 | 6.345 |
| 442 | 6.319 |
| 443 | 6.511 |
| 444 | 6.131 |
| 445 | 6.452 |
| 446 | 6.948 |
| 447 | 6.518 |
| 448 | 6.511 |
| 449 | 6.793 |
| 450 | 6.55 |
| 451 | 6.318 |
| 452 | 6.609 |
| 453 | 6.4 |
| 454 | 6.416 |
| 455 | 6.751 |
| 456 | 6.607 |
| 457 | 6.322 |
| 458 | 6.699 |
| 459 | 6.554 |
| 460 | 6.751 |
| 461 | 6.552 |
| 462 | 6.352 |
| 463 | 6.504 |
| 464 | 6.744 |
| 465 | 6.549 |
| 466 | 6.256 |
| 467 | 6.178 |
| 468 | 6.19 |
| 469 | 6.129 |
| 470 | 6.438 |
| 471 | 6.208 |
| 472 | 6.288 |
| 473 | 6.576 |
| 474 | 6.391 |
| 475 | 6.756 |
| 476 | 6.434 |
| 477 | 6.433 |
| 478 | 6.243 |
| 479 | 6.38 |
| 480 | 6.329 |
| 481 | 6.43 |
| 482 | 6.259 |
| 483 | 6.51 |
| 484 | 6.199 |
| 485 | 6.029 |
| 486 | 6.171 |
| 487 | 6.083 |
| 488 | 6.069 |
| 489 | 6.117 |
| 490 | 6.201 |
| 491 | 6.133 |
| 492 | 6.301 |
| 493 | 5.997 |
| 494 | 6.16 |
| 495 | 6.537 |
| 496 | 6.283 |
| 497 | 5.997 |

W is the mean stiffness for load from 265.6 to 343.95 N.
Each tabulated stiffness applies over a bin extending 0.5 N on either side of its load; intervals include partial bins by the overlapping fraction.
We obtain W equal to 6.92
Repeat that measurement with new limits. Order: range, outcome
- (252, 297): 7.02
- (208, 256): 7.04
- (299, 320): 6.83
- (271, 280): 7.11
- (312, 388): 6.79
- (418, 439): 6.64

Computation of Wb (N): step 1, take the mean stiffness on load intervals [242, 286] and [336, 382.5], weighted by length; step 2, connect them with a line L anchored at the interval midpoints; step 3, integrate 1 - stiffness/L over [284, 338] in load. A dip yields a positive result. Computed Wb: 0.5 N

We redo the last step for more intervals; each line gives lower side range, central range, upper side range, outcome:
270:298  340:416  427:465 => 0.5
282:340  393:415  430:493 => -0.3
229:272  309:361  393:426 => 0.1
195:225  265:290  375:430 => -0.6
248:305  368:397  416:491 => 0.4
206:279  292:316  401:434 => 0.4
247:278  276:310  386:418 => 0.6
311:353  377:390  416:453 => 0.5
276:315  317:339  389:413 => -0.3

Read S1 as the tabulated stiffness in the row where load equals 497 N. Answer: 5.997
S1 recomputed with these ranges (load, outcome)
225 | 6.832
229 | 7.105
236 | 7.041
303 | 7.055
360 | 6.761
